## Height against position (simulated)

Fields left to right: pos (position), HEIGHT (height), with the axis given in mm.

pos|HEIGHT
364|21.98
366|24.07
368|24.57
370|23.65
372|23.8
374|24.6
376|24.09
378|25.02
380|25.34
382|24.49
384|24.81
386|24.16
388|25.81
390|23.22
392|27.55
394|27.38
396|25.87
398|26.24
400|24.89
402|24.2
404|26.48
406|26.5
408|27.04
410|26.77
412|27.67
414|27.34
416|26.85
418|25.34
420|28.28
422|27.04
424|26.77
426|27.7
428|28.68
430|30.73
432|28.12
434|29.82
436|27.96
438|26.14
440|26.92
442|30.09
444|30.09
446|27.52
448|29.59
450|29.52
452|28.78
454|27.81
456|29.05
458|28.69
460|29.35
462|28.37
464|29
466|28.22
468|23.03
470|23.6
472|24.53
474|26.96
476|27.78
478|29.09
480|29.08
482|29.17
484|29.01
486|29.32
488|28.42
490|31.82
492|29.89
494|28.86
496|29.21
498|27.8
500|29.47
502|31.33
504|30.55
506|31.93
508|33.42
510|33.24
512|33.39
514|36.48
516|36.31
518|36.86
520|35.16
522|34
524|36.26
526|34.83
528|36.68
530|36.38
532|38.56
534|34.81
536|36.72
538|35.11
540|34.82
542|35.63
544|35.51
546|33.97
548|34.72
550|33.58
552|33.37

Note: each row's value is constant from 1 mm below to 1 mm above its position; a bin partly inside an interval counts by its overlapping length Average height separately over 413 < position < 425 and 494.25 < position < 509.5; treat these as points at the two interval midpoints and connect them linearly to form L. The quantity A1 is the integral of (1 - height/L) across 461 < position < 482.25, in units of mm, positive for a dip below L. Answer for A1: 1.5 mm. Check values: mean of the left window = 26.9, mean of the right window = 30.5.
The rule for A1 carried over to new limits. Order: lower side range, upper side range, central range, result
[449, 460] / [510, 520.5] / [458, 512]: 5.26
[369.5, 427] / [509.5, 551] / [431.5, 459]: 0.61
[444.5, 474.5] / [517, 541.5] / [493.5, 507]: 1.05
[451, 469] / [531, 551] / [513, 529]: -1.09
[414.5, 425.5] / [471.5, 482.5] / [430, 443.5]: -0.62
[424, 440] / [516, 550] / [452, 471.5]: 1.88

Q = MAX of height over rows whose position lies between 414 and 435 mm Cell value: 30.73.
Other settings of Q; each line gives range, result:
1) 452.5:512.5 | 33.42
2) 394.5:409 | 27.04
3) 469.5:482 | 29.17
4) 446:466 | 29.59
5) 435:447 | 30.09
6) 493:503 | 31.33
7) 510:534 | 38.56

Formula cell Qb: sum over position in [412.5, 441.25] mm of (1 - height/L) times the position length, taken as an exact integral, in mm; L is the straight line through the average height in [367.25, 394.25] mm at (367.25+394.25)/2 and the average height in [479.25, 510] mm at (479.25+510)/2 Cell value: -0.8 mm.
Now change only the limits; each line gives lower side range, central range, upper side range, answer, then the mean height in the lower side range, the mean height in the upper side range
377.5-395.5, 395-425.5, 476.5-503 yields -0.27 mm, 25.3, 29.4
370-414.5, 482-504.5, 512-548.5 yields 2.31 mm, 25.5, 35.7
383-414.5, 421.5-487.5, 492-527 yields 2.79 mm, 26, 32.8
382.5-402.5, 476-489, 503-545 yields 1.26 mm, 25.4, 35.1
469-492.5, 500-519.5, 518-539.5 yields -0.40 mm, 28.2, 35.9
